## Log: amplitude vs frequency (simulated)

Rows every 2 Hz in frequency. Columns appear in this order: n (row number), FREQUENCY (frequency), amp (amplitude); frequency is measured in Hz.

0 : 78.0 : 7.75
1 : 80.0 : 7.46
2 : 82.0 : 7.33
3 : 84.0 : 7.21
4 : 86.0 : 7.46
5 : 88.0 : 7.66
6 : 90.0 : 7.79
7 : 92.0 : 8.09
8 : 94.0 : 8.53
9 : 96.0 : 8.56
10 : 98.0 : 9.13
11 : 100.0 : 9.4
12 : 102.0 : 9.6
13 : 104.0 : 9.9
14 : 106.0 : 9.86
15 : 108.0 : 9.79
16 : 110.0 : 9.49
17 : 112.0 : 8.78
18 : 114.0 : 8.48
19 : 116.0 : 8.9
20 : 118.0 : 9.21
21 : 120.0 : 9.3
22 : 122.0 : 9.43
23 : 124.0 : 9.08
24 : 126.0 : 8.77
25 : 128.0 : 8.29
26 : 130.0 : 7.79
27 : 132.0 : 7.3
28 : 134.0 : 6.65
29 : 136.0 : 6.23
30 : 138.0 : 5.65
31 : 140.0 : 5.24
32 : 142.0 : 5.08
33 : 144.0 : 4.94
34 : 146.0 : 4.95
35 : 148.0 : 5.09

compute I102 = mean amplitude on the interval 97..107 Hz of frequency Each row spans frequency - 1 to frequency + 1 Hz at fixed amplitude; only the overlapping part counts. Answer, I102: 9.58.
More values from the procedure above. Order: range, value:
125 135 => 7.76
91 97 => 8.39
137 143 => 5.32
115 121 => 9.14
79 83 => 7.39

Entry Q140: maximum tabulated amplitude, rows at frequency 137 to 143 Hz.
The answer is 5.65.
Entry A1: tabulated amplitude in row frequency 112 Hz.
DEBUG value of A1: 8.78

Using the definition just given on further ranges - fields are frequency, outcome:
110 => 9.49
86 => 7.46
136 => 6.23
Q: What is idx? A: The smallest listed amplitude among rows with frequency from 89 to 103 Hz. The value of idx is 7.79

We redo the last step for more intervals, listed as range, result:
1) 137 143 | 5.08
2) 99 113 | 8.78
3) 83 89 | 7.21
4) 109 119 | 8.48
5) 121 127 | 8.77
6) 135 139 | 5.65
